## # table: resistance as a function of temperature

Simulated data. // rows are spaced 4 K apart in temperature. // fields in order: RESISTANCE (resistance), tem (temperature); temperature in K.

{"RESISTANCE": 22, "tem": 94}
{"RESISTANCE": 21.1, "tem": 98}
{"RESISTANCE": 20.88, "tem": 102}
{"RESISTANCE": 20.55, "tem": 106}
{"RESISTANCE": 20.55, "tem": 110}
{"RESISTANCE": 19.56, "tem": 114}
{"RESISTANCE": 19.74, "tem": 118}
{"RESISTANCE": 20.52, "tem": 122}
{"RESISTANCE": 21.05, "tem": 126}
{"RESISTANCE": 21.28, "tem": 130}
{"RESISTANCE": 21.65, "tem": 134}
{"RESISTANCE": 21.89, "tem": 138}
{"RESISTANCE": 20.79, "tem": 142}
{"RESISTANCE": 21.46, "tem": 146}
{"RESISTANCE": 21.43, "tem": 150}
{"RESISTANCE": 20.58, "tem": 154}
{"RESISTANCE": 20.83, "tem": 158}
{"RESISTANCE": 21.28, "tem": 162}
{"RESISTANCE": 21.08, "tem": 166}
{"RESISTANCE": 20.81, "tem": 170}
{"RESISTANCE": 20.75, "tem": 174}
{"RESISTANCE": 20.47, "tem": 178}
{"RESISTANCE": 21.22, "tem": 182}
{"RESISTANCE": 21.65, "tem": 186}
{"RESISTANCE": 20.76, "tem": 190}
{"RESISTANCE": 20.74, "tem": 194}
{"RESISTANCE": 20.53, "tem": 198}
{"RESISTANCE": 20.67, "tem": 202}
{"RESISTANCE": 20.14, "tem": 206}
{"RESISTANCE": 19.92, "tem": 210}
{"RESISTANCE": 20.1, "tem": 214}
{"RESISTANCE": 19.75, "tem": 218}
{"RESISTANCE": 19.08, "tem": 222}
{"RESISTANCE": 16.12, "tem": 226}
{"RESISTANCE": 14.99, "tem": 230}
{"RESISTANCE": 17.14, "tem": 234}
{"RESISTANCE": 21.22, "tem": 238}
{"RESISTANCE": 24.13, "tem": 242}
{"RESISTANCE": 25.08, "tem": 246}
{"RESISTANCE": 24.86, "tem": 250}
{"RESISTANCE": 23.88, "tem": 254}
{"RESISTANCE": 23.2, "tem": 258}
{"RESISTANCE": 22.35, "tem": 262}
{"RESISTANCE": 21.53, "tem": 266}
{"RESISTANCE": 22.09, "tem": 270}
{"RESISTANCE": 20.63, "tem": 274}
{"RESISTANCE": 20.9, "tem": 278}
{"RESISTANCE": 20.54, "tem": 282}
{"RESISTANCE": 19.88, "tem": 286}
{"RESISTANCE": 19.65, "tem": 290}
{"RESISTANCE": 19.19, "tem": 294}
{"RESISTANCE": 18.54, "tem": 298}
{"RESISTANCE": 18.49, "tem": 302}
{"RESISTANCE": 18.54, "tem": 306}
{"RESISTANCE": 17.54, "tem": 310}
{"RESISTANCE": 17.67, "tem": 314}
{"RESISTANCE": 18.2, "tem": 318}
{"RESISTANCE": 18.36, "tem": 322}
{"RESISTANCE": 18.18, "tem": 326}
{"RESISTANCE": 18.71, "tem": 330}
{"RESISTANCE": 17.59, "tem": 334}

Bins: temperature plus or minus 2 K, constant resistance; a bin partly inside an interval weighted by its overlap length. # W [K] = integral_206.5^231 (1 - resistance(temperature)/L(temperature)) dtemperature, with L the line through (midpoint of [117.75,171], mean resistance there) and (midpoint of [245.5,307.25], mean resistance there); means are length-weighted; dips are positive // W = 2.9 K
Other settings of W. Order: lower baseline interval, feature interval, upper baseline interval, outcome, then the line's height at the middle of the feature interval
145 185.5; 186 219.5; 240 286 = 1.8 K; 21.6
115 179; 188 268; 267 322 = -2.9 K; 20.1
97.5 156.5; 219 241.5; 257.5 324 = 2.2 K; 20.2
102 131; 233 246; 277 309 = -1.4 K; 19.7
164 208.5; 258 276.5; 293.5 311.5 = -2.6 K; 19.1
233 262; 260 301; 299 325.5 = 0.1 K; 20.5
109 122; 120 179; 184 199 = -1.9 K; 20.4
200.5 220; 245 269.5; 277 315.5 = -4.8 K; 19.5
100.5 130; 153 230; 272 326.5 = -1.2 K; 19.9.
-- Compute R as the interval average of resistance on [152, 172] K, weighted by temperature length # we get 20.9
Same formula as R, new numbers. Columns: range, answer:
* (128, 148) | 21.4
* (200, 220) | 20.1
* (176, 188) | 21.1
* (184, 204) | 20.9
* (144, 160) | 21.1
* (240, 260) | 24.2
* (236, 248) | 23.5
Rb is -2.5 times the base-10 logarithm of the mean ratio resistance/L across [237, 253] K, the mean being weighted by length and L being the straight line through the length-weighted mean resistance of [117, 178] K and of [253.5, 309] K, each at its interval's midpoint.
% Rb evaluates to -0.162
